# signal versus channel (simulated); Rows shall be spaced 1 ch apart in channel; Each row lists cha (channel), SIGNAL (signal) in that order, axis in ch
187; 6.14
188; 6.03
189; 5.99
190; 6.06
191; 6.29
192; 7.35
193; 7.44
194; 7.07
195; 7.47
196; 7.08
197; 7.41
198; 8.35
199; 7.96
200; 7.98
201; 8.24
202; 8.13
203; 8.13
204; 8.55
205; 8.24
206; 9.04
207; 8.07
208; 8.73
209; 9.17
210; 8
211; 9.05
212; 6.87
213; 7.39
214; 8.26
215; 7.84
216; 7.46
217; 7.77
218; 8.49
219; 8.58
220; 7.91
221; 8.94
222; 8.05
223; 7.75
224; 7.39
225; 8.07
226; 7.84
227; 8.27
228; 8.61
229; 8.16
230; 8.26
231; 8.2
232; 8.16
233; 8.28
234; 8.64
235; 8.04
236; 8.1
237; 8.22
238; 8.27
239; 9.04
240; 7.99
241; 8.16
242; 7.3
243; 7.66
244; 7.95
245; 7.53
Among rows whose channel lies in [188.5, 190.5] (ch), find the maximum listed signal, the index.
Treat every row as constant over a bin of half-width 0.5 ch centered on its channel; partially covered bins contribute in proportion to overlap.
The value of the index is 6.06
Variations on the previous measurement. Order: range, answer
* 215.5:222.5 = 8.94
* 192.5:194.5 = 7.44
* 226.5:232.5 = 8.61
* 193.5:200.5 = 8.35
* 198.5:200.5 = 7.98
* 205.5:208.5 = 9.04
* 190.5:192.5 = 7.35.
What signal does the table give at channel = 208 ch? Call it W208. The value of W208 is 8.73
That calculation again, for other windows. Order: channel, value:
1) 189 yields 5.99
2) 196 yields 7.08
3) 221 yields 8.94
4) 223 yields 7.75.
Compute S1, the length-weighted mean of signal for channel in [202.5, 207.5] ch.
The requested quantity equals 8.41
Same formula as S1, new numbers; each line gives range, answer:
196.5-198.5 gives 7.88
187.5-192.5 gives 6.34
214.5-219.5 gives 8.03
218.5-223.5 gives 8.25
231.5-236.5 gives 8.24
